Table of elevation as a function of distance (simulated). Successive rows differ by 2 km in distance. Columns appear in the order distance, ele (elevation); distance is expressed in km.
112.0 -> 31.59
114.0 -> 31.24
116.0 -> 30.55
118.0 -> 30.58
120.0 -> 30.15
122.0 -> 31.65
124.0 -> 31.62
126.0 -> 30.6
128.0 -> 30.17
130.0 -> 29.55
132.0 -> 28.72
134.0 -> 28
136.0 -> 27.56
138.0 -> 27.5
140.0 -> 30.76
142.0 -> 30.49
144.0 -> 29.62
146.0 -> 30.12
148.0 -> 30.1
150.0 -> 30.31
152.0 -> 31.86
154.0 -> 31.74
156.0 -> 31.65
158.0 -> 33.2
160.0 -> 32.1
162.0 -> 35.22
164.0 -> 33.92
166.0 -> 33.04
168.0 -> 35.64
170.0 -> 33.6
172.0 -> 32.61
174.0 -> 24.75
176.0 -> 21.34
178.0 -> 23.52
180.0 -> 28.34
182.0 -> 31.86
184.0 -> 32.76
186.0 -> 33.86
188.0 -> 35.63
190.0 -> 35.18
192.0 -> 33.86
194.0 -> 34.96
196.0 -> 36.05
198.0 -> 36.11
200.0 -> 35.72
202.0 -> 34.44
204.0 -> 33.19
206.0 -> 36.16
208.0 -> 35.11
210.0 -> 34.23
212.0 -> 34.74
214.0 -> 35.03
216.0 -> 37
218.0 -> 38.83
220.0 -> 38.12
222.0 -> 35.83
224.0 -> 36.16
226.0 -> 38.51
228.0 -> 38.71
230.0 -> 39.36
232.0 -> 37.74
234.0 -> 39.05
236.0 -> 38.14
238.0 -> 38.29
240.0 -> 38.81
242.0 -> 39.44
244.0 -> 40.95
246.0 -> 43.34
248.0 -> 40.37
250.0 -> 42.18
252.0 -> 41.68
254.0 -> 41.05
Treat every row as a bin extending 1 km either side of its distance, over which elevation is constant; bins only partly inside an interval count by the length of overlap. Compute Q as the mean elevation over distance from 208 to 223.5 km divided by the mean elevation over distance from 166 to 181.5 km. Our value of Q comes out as 1.3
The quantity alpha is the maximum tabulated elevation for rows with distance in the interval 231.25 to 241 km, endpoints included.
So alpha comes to 39.05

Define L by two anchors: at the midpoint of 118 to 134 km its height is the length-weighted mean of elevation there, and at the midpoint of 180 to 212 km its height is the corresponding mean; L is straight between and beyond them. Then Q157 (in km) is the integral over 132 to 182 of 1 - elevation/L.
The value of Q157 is 2.7 km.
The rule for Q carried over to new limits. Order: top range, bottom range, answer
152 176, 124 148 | 1.09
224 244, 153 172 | 1.16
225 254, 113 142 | 1.33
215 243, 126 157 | 1.28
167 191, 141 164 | 0.97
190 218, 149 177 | 1.12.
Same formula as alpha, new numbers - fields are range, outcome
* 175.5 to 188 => 35.63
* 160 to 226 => 38.83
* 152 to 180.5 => 35.64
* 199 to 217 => 37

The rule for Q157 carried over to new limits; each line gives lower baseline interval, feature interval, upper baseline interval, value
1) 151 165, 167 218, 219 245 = 3.33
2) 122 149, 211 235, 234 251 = 0.50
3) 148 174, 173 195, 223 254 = 2.61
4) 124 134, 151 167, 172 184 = -2.69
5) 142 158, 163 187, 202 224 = 1.74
